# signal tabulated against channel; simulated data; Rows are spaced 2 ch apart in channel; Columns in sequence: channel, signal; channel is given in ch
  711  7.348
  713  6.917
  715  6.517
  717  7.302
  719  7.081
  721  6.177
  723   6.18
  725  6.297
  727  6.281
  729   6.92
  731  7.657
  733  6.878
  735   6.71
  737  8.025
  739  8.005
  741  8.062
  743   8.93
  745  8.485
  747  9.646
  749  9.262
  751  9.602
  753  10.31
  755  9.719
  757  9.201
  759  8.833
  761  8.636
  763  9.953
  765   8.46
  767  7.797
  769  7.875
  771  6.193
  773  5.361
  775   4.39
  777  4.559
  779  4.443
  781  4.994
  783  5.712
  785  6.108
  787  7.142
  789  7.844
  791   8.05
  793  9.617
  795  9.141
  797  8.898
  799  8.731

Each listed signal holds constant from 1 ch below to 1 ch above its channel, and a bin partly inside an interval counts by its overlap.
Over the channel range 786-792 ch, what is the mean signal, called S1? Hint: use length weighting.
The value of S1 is 7.68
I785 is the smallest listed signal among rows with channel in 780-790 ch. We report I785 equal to 4.994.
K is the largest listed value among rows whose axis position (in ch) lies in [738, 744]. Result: 8.93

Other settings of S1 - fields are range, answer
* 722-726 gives 6.24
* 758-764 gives 9.14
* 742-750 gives 9.08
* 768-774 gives 6.48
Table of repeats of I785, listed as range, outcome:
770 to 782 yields 4.39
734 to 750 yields 6.71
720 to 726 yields 6.177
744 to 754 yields 8.485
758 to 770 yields 7.797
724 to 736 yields 6.281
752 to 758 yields 9.201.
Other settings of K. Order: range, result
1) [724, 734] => 7.657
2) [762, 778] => 9.953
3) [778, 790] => 7.844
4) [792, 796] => 9.617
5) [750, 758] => 10.31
